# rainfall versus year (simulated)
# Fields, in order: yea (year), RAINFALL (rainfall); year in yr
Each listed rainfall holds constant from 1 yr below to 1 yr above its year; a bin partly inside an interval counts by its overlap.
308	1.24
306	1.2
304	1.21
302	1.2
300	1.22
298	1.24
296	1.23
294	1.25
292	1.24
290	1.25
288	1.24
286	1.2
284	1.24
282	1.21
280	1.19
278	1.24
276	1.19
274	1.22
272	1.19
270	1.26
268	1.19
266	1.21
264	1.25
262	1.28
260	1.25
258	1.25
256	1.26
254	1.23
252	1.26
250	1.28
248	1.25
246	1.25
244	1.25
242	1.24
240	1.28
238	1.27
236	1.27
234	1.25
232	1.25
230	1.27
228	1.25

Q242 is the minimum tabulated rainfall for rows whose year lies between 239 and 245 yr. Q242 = 1.24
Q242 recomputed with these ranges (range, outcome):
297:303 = 1.2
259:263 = 1.25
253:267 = 1.21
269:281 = 1.19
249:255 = 1.23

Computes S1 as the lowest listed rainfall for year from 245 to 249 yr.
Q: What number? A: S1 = 1.25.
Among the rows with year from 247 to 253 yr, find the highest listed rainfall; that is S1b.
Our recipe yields 1.28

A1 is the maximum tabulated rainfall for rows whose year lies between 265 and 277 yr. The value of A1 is 1.26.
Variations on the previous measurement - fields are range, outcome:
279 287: 1.24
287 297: 1.25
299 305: 1.22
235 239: 1.27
